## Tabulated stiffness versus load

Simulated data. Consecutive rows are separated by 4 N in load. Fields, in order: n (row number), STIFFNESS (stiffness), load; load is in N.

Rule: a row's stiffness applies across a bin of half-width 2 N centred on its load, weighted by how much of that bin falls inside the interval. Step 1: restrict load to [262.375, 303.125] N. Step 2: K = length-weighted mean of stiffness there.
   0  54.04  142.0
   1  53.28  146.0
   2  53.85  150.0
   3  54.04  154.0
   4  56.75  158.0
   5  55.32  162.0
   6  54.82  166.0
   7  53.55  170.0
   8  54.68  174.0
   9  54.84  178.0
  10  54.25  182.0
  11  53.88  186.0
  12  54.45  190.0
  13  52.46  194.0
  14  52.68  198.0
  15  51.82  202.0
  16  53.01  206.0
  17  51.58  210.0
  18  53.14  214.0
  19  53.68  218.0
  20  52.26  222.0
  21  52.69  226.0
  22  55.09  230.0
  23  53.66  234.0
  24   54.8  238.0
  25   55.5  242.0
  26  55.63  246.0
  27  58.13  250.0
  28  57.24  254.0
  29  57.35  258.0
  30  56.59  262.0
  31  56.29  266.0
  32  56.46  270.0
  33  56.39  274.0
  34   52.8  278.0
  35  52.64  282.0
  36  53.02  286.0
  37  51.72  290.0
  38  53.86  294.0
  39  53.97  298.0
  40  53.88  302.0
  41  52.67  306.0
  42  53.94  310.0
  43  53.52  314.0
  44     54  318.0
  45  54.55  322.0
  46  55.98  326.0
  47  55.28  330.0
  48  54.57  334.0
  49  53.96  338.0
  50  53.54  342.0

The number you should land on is 54.2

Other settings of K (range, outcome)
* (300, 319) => 53.6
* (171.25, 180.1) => 54.7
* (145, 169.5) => 54.7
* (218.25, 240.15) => 53.7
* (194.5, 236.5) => 53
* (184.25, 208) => 53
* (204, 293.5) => 54.5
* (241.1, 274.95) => 56.7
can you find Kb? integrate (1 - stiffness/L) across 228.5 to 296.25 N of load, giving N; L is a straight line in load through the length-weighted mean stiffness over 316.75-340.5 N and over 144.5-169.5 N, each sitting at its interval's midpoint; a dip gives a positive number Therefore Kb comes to -0.5 N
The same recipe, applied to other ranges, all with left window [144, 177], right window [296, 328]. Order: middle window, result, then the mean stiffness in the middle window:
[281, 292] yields 0.35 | 52.4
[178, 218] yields 0.94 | 53.2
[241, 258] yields -0.79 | 56.8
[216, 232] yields 0.27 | 53.4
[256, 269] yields -0.60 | 56.7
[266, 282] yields -0.25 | 55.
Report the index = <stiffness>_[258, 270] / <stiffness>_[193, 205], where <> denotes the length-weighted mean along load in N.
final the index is 1.1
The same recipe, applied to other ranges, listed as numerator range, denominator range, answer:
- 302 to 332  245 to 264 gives 0.95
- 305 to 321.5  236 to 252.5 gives 0.96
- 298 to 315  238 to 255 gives 0.95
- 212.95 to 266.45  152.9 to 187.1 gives 1.01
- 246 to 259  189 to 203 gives 1.08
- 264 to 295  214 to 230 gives 1.02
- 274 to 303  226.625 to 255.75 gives 0.96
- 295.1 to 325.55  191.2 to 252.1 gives 1.00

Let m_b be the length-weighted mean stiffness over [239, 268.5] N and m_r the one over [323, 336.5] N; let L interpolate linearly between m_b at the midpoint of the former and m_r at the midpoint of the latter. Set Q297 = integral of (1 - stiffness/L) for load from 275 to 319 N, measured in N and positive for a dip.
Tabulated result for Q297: 1.9 N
